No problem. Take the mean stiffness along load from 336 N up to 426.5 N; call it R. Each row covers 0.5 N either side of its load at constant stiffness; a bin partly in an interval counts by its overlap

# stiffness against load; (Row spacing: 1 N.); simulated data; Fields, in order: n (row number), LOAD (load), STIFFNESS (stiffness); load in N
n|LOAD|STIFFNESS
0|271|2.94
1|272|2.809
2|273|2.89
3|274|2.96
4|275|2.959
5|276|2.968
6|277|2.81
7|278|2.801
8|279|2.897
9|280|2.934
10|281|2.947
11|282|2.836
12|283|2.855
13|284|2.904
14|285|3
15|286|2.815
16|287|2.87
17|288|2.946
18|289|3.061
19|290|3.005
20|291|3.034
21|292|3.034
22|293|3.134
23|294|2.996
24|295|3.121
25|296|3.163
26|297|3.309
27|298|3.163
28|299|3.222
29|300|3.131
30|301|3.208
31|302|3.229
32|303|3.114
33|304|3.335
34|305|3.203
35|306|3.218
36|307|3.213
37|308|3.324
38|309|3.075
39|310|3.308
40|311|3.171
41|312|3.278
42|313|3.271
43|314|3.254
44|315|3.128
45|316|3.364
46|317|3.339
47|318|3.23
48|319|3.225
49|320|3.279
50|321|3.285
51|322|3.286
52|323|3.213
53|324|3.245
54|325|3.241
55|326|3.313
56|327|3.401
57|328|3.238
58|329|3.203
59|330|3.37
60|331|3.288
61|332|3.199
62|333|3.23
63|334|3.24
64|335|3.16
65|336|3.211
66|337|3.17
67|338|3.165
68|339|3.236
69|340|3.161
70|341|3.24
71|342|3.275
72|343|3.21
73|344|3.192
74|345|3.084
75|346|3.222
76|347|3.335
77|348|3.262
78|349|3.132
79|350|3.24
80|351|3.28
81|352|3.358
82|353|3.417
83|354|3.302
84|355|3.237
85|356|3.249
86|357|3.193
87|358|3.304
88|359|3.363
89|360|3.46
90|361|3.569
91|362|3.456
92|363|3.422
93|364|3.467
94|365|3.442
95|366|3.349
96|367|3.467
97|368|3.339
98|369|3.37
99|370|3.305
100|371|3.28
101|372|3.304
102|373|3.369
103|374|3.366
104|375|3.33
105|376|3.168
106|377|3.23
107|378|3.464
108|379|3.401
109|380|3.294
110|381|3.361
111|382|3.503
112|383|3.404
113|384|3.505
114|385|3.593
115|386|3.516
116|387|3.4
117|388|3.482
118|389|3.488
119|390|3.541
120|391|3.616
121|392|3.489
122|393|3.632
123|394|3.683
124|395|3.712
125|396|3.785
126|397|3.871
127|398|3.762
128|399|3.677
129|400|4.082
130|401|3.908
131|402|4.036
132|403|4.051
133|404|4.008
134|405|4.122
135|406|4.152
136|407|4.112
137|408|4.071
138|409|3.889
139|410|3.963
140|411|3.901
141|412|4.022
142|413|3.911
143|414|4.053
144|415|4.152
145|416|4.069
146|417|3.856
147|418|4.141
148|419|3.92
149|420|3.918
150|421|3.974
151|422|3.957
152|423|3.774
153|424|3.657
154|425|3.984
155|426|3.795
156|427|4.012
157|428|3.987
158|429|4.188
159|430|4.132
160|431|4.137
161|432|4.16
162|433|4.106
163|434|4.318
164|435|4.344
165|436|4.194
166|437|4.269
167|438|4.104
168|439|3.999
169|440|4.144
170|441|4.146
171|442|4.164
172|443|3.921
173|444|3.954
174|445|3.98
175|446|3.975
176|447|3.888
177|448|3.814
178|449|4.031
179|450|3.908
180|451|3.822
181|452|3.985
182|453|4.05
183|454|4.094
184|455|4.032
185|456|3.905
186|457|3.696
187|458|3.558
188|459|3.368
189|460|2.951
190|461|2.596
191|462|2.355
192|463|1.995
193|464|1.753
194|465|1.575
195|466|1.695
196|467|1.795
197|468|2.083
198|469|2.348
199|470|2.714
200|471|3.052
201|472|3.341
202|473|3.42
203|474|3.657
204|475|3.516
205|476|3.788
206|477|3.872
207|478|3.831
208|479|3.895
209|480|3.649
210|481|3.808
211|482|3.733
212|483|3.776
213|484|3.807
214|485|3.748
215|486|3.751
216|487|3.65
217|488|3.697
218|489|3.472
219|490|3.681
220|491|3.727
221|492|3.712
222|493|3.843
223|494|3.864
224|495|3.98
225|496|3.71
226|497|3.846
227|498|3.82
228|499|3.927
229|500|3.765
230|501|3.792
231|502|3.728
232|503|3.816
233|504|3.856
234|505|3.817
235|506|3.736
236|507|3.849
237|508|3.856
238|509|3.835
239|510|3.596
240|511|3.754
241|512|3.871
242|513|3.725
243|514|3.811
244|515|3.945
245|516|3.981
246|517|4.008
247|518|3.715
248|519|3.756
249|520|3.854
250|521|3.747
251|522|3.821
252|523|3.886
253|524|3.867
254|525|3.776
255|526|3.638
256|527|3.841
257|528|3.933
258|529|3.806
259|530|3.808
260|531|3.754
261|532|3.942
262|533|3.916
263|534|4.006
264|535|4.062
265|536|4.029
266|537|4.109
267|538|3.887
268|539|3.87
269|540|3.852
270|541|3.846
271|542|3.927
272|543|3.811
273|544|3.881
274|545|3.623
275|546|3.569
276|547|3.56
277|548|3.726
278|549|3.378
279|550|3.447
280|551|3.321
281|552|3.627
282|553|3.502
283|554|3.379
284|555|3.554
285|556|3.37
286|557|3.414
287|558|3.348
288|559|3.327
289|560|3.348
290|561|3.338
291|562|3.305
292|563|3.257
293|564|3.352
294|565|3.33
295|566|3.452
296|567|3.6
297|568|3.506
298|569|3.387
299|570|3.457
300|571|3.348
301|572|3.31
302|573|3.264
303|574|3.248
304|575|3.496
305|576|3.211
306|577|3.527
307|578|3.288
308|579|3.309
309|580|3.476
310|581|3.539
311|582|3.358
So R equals 3.56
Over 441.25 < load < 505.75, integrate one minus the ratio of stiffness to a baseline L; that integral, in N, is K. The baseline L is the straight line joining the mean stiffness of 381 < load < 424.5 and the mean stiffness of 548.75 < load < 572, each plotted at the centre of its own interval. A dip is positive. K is 2.2 N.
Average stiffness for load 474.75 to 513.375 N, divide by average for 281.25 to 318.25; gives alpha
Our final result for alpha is 1.21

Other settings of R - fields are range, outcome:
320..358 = 3.25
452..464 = 3.29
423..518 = 3.66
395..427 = 3.95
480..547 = 3.81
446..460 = 3.83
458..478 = 2.78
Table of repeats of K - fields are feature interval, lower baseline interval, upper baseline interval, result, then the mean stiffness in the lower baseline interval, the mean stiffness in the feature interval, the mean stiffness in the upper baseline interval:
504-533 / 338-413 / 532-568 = -1.8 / 3.51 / 3.82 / 3.61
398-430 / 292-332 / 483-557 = -4.4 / 3.23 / 3.98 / 3.77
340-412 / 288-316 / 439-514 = -3.7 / 3.17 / 3.51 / 3.56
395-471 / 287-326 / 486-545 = -3.1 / 3.19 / 3.71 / 3.83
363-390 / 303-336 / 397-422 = 2.3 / 3.25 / 3.4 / 3.99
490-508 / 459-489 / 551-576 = -3.5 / 3.11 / 3.81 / 3.39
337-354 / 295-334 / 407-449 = 1.1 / 3.24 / 3.24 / 4.02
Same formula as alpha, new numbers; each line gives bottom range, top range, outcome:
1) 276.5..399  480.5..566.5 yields 1.14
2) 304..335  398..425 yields 1.22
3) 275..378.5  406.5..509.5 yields 1.15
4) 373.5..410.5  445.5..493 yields 0.92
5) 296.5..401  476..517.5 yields 1.14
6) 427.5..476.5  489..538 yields 1.09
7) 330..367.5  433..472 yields 1.05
